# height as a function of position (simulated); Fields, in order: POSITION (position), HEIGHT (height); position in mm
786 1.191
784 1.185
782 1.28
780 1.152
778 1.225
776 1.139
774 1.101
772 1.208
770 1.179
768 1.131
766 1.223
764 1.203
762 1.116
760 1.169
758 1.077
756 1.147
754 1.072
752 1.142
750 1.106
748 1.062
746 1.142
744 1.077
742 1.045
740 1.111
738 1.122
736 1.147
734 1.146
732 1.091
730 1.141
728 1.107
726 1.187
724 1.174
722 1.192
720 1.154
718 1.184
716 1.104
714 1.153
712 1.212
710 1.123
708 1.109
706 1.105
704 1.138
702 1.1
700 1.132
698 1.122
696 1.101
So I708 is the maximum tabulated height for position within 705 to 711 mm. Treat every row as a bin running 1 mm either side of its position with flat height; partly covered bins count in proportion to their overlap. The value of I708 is 1.123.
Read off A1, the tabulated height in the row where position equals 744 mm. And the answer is 1.077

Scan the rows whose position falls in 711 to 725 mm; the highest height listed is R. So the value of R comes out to 1.212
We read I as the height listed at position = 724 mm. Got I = 1.174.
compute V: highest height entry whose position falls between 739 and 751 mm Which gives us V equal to 1.142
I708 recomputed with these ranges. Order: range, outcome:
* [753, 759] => 1.147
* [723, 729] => 1.187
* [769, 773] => 1.208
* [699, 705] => 1.138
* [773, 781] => 1.225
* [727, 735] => 1.146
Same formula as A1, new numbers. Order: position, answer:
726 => 1.187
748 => 1.062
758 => 1.077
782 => 1.28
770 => 1.179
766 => 1.223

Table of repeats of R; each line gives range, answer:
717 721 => 1.184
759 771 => 1.223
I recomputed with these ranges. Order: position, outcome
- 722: 1.192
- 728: 1.107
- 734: 1.146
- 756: 1.147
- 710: 1.123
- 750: 1.106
